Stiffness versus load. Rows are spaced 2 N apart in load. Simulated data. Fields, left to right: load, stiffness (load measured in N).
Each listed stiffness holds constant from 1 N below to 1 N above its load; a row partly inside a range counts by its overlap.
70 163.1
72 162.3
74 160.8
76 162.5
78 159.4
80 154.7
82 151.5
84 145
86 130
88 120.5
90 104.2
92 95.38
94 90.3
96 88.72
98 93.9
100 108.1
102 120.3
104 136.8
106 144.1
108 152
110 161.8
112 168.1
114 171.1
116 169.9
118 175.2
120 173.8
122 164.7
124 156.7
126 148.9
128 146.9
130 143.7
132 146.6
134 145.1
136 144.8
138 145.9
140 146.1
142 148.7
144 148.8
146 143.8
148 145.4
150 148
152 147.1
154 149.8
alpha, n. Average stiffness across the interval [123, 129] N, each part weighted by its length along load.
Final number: 151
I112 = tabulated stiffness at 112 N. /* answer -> 168.1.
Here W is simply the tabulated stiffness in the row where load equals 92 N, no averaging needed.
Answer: 95.38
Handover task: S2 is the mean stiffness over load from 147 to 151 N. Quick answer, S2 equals 147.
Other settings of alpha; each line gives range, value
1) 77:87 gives 148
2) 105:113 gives 156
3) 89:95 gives 96.6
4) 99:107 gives 127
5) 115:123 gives 171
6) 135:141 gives 146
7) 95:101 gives 96.9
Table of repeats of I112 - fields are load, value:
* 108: 152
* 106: 144.1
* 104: 136.8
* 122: 164.7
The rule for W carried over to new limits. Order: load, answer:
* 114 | 171.1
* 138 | 145.9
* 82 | 151.5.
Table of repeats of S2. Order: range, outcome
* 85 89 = 125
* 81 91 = 130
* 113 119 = 172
